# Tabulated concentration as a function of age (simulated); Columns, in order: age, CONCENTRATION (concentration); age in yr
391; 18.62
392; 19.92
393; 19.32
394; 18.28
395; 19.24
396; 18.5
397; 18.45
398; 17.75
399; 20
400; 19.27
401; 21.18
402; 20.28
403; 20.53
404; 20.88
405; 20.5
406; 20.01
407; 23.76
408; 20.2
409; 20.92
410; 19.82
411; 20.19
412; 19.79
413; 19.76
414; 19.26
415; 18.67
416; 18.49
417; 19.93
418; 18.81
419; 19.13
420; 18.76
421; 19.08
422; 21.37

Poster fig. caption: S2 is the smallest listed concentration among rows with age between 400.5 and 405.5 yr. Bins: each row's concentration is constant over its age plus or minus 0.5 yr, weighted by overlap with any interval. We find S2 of 20.28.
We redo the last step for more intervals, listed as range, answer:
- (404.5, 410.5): 19.82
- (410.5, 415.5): 18.67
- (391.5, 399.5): 17.75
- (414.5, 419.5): 18.49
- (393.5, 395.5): 18.28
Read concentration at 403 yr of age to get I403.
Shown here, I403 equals 20.53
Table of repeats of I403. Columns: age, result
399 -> 20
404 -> 20.88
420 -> 18.76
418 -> 18.81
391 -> 18.62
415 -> 18.67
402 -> 20.28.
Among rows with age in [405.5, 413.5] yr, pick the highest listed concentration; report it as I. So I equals 23.76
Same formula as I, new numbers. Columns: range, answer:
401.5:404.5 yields 20.88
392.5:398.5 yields 19.32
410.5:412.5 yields 20.19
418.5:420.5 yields 19.13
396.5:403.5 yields 21.18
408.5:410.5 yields 20.92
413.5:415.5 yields 19.26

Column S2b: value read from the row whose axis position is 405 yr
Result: 20.5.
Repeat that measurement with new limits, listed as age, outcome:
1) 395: 19.24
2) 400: 19.27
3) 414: 19.26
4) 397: 18.45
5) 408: 20.2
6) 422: 21.37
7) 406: 20.01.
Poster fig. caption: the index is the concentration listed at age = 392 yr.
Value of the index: 19.92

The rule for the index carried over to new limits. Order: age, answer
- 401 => 21.18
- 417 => 19.93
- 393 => 19.32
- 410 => 19.82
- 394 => 18.28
